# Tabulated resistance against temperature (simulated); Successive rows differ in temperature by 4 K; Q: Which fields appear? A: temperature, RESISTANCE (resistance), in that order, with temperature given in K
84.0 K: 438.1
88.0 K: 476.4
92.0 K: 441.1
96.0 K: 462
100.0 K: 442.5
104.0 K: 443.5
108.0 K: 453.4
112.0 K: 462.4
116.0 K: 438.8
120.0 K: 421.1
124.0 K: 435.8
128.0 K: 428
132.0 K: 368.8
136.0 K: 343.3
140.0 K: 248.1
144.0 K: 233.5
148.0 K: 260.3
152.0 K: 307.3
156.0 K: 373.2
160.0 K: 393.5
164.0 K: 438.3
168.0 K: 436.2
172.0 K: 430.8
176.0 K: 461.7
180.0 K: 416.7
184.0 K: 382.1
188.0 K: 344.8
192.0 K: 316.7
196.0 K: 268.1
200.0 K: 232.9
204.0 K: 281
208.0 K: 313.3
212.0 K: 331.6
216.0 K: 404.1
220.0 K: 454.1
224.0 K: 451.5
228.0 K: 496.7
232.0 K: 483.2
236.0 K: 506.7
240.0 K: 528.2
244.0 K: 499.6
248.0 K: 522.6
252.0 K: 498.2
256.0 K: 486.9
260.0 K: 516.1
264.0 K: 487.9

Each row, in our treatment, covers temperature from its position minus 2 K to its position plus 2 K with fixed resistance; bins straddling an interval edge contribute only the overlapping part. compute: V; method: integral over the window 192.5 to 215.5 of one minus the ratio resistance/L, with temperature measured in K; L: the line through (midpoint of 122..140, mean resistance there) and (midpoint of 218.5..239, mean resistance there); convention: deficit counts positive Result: 8.11 K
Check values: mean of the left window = 378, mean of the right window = 481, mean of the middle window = 295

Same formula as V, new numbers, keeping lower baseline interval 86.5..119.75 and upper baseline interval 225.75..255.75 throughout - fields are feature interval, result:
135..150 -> 6.4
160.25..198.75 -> 7.5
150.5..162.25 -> 2.7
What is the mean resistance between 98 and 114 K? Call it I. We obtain 450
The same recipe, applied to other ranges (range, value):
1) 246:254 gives 510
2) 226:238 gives 496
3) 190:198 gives 292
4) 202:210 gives 297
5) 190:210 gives 282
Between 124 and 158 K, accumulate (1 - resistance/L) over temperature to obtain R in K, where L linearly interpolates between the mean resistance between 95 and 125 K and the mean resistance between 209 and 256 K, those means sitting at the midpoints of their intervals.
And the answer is 9.30 K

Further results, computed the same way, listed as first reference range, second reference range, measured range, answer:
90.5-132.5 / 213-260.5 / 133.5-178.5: 9.6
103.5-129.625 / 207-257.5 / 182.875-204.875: 7.4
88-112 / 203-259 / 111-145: 5.6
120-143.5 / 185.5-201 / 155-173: -4.9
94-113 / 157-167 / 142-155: 4.5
